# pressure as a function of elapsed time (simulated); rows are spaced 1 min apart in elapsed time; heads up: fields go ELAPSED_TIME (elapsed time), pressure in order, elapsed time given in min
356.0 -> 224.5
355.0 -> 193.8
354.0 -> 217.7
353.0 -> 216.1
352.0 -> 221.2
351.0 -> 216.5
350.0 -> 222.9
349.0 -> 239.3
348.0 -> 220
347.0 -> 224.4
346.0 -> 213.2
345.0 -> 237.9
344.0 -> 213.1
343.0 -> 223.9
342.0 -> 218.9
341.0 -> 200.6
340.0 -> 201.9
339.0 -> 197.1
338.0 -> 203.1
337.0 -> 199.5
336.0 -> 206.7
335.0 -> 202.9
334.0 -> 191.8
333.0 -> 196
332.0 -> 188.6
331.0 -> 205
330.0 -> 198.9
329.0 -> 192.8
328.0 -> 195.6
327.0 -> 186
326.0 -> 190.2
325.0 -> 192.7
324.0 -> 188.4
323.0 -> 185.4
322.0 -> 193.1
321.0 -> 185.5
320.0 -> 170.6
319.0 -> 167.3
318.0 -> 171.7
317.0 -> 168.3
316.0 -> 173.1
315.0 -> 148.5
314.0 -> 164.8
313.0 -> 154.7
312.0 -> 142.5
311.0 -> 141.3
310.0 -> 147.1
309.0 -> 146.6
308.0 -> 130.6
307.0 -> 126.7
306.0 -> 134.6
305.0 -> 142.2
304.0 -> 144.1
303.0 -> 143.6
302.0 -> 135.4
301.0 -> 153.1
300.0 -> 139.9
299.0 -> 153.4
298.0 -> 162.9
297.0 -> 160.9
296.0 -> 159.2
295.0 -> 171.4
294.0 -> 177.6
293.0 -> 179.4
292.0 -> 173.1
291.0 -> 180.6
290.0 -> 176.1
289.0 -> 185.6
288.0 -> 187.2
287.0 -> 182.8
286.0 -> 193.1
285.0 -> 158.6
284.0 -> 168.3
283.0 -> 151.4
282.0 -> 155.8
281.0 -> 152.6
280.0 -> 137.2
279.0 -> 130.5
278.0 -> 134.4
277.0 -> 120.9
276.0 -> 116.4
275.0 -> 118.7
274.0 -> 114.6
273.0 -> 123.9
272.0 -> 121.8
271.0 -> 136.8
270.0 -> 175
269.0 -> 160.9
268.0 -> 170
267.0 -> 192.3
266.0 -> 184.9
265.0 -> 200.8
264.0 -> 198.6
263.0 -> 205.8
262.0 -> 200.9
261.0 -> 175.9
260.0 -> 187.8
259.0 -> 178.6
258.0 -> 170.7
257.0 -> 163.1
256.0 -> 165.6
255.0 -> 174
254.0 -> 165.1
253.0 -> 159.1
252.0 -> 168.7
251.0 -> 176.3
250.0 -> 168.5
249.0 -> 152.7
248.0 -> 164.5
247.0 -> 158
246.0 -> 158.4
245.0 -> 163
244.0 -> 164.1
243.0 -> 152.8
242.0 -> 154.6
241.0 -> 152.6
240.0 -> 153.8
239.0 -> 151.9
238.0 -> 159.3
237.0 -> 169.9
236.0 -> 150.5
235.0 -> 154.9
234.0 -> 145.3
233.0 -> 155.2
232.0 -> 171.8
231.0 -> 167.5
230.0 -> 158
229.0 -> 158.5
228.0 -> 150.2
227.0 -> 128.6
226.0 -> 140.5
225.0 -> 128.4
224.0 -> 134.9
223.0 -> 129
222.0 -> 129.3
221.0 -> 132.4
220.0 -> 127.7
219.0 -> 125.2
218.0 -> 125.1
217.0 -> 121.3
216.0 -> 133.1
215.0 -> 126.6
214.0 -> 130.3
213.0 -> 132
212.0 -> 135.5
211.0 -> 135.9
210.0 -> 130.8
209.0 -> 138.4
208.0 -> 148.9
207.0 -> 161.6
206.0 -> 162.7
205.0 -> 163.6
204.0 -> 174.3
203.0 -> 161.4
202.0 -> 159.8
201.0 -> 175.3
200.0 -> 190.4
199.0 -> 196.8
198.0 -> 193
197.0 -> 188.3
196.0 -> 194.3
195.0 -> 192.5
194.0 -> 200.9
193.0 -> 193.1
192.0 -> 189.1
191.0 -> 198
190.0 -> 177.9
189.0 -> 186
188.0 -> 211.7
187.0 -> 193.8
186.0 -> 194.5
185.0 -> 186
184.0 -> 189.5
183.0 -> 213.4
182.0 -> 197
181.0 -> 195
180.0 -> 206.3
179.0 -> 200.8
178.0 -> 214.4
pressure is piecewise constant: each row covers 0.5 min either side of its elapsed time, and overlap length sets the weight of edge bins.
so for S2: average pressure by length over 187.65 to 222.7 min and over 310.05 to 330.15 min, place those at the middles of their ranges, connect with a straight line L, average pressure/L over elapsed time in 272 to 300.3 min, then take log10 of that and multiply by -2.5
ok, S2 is 0.10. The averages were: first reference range 161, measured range 155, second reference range 175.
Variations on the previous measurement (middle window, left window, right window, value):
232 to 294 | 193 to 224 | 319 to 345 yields 0.068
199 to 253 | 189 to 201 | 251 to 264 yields 0.217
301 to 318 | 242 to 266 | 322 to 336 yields 0.266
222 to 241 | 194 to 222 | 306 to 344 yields 0.069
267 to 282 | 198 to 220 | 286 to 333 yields 0.161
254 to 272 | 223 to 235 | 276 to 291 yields -0.144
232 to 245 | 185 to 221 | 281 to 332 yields 0.061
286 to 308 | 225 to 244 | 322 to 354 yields 0.154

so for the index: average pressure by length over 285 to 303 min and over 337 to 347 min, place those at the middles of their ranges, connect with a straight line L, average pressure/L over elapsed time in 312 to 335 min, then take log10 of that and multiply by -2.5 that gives 0.08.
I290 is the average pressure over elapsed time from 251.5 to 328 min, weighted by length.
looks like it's 163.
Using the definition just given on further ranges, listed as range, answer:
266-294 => 156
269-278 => 131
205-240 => 143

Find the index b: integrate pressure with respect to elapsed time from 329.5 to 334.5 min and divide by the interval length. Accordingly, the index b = 196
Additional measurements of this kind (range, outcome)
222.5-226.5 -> 133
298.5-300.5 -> 147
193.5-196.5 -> 196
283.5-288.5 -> 178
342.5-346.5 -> 222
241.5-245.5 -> 159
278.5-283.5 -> 146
